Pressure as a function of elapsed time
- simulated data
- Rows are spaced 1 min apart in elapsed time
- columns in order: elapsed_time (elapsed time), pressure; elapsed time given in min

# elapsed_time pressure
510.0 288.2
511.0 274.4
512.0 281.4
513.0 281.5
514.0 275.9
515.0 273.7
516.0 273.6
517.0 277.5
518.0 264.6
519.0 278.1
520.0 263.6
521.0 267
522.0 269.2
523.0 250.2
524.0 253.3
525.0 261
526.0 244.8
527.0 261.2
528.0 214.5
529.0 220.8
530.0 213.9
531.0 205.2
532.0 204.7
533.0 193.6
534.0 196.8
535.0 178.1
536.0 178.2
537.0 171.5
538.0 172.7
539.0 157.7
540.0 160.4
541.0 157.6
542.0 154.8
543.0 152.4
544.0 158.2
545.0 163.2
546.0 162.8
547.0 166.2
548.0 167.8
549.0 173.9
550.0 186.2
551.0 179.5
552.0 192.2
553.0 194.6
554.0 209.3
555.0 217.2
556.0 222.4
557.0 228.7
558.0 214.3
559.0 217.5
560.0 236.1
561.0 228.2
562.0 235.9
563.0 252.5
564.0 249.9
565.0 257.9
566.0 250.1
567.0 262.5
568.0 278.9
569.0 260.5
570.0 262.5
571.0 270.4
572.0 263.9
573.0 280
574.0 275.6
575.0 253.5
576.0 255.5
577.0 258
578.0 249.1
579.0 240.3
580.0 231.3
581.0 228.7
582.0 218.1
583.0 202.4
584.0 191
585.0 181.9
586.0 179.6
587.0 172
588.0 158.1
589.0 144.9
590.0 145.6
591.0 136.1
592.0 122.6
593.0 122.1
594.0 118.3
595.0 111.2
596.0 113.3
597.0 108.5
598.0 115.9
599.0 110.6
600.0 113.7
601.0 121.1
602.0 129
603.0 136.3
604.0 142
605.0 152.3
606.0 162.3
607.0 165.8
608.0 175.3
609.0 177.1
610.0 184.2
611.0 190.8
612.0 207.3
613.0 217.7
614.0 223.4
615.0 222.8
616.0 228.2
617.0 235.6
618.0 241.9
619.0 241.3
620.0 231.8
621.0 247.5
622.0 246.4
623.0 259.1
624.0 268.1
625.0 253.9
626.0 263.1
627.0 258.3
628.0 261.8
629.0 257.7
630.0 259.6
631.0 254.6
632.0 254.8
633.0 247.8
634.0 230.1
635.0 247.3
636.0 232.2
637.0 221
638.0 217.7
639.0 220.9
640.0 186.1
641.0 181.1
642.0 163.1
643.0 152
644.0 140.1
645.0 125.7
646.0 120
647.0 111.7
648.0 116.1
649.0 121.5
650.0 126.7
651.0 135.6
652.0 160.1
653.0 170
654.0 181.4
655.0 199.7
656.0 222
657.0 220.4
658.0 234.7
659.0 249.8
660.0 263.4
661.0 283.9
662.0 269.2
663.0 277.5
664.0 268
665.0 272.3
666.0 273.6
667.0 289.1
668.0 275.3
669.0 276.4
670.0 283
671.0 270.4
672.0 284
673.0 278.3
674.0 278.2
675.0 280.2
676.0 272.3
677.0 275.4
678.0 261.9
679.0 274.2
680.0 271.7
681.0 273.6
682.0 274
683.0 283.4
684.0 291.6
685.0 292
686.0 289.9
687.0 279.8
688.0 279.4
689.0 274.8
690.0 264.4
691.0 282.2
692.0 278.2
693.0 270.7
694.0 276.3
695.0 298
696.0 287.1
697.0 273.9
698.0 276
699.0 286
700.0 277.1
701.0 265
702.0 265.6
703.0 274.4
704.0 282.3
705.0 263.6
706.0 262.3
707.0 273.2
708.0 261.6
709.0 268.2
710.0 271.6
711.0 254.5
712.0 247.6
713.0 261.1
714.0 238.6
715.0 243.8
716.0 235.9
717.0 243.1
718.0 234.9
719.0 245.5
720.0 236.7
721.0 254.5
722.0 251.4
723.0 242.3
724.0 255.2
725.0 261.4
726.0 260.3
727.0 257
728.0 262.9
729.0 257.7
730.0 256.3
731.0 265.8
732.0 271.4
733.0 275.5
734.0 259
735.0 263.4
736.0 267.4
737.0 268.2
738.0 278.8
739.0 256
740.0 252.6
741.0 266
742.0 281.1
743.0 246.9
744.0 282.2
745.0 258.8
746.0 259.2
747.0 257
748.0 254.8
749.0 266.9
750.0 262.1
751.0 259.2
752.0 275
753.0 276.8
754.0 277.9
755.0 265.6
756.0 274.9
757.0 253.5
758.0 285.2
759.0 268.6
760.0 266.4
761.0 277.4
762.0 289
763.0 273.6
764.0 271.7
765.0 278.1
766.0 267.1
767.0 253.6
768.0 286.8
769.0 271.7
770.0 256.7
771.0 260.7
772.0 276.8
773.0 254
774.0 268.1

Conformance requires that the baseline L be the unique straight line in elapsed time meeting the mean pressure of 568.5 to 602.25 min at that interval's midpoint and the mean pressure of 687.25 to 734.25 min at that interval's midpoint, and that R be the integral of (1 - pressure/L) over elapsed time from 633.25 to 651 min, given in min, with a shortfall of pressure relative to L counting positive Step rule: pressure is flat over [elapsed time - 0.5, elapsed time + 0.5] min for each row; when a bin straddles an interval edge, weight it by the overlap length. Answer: 4.0 min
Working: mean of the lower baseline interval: 187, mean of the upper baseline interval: 264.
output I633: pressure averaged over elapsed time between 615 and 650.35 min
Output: 213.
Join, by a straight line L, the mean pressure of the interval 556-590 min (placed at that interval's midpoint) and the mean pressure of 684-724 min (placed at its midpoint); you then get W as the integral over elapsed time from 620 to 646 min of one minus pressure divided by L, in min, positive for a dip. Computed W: 2.4 min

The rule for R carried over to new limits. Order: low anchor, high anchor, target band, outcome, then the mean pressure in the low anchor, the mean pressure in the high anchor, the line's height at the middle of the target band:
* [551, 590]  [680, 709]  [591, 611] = 8.6 min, 228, 277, 240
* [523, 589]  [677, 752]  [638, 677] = 4.8 min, 213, 266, 247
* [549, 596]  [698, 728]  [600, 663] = 7.7 min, 213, 258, 232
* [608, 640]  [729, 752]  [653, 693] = -3.2 min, 234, 264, 247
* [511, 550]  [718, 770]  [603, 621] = 2.7 min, 216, 264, 235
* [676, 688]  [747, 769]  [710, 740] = 2.0 min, 279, 270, 274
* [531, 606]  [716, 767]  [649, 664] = 1.0 min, 191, 263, 228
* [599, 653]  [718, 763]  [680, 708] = -4.9 min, 196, 264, 236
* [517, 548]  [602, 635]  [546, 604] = 4.3 min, 207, 221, 214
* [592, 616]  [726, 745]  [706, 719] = -0.4 min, 154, 265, 245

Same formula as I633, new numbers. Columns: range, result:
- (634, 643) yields 207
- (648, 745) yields 258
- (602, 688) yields 227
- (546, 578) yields 231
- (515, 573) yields 220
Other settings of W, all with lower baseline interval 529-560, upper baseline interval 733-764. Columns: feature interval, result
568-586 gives -3.85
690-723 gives -1.68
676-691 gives -2.22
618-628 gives -1.58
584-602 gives 6.14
